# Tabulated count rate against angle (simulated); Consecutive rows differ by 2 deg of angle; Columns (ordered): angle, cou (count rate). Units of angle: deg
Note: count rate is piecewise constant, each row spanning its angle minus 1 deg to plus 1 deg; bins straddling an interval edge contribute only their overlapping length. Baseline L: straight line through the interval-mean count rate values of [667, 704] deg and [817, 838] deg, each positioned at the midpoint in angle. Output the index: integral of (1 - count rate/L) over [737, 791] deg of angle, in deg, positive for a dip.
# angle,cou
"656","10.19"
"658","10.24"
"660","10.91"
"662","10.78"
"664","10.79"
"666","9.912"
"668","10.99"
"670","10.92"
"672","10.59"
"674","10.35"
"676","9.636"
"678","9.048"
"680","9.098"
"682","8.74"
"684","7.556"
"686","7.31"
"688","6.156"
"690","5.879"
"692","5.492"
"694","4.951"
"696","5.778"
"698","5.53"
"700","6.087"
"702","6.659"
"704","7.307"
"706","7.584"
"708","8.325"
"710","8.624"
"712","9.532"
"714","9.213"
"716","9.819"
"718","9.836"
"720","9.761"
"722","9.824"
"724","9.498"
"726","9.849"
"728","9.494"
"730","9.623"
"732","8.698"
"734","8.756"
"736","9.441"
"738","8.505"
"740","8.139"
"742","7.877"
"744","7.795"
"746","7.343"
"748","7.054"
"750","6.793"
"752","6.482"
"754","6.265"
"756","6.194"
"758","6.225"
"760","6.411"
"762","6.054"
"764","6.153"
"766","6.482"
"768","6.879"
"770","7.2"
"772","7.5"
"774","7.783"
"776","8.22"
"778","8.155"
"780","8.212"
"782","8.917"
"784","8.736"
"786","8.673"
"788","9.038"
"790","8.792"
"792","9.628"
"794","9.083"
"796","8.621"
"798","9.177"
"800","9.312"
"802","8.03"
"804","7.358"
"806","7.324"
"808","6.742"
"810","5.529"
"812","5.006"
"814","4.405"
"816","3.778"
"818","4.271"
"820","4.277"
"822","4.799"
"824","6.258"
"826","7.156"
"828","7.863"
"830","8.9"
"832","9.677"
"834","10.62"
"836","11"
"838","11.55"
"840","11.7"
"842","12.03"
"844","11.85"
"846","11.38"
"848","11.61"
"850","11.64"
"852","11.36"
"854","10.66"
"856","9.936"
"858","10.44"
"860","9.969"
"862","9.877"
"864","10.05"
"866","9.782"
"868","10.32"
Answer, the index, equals 1.8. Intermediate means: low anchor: 7.81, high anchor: 7.68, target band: 7.48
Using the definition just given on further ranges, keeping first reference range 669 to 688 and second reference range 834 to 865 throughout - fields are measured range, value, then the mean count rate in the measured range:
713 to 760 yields 6.68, 8.33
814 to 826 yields 6.53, 4.86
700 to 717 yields 2.13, 8.25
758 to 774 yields 5.33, 6.71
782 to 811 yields 5.81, 8.31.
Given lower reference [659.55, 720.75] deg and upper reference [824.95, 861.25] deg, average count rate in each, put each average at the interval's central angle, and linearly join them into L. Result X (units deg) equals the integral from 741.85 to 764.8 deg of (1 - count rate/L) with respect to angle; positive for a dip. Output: 6.5 deg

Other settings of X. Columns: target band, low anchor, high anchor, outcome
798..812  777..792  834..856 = 3.27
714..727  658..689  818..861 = -0.21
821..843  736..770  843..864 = 1.82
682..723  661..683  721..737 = 8.88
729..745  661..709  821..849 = 0.17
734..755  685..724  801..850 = 0.41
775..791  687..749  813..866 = 0.04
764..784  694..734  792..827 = -1.12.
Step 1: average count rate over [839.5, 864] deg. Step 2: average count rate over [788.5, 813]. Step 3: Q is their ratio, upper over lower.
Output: 1.39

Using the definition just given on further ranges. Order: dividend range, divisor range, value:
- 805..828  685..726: 0.72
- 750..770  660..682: 0.63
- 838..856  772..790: 1.36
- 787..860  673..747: 1.06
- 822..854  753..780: 1.46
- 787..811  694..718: 1.07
